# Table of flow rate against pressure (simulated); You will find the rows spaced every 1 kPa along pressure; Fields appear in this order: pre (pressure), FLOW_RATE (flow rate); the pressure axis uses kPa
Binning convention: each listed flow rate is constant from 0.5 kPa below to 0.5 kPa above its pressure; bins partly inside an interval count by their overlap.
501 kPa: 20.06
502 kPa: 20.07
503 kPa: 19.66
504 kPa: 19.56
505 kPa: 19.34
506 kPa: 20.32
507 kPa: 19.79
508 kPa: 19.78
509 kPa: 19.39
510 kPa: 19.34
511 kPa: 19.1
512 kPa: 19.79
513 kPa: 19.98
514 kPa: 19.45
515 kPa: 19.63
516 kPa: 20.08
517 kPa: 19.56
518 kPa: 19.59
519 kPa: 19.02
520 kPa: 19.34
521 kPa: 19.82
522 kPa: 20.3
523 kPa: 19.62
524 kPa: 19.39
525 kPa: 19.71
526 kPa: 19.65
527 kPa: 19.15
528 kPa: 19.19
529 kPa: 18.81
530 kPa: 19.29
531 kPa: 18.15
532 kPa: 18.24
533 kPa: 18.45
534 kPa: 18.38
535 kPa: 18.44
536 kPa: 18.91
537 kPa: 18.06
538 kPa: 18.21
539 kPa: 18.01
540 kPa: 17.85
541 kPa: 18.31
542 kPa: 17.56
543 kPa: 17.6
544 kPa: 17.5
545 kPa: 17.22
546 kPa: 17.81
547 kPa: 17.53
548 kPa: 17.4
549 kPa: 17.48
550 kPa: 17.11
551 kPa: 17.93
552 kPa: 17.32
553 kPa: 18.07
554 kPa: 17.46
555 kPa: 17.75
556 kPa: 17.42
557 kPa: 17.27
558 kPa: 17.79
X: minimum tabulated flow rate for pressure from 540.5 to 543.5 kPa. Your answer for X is 17.56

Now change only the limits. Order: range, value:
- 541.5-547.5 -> 17.22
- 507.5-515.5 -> 19.1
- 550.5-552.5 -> 17.32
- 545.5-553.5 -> 17.11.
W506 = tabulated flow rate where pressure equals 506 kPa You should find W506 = 20.32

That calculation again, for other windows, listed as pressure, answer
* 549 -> 17.48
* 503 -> 19.66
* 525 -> 19.71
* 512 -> 19.79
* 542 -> 17.56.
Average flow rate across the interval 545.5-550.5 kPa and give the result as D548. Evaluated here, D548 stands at 17.5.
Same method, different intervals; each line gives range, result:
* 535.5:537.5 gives 18.5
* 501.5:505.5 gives 19.7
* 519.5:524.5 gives 19.7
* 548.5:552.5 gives 17.5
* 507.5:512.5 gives 19.5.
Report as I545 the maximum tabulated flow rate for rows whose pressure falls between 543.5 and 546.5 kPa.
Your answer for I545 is 17.81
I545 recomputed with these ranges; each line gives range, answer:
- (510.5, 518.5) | 20.08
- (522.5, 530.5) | 19.71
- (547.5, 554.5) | 18.07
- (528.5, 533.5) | 19.29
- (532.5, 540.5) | 18.91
